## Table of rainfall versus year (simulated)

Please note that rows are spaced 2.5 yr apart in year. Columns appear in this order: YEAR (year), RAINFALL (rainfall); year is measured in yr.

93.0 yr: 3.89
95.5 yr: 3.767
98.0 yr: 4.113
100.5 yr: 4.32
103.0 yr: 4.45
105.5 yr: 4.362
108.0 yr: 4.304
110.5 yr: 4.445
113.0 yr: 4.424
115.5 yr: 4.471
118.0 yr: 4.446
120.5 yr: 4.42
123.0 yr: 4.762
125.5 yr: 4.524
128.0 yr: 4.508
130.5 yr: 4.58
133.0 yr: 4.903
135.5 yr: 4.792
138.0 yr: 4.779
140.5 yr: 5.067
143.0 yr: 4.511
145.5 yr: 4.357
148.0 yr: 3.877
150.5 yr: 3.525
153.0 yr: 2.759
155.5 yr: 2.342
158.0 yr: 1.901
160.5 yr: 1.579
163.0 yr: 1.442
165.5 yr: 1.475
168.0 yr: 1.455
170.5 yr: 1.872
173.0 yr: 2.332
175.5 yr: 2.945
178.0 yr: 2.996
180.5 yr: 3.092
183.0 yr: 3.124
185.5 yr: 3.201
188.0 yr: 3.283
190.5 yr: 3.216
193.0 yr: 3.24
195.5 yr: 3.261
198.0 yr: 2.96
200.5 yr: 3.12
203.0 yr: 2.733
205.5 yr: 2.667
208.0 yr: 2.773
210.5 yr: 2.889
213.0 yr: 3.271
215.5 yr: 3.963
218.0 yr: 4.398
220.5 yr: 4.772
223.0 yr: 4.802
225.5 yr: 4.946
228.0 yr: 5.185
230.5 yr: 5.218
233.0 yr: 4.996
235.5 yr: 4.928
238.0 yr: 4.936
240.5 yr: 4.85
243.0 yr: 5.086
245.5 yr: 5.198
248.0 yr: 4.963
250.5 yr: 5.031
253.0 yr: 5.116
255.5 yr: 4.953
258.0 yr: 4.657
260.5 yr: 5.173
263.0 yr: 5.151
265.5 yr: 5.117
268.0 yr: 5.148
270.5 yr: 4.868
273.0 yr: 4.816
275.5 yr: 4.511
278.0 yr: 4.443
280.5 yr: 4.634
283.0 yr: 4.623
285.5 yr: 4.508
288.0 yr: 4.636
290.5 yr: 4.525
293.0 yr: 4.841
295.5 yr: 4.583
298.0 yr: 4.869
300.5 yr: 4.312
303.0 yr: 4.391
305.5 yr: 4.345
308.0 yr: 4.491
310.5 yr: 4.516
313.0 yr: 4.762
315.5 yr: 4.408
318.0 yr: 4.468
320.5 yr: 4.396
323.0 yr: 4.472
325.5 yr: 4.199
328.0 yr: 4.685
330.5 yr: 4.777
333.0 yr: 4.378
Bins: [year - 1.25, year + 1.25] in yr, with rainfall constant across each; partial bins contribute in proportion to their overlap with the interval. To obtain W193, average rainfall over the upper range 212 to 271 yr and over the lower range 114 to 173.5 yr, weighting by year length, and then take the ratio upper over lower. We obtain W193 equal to 1.37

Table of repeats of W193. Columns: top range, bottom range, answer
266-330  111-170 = 1.25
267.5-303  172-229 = 1.35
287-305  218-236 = 0.93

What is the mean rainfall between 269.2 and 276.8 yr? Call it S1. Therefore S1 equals 4.73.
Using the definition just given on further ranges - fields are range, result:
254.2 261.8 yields 4.93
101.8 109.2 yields 4.37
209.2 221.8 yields 3.86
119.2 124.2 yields 4.59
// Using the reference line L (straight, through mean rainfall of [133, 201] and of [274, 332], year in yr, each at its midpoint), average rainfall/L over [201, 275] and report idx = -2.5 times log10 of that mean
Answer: -0.18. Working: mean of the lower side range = 3.09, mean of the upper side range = 4.54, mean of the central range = 4.56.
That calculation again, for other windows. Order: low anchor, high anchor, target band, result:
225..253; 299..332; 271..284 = 0.03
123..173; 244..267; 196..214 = 0.41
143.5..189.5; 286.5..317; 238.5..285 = -0.22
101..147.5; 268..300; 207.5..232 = 0.08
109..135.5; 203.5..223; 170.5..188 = 0.33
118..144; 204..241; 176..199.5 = 0.37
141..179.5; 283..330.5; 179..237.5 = -0.14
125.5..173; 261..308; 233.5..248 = -0.18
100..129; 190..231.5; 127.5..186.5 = 0.28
